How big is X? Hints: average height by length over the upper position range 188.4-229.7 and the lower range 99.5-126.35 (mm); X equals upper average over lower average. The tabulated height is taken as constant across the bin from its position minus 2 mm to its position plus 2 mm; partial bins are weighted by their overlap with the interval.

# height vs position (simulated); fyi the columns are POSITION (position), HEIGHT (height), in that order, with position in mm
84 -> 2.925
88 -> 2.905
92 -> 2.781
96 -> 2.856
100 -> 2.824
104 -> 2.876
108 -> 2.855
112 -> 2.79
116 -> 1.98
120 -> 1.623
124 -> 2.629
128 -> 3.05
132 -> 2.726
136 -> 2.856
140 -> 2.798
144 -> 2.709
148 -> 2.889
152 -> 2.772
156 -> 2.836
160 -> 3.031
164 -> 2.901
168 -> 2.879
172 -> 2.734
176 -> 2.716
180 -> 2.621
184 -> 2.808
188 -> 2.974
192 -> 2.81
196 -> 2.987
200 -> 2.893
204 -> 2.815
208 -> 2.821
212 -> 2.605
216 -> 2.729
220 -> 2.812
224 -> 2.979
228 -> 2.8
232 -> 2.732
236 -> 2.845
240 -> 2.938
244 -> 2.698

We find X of 1.13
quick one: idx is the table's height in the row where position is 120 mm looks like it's 1.623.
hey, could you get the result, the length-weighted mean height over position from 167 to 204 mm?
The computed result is 2.82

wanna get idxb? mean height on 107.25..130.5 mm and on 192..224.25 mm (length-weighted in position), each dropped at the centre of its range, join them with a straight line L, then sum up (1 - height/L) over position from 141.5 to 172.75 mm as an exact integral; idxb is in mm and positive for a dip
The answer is -2.7 mm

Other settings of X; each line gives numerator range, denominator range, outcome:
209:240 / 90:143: 1.05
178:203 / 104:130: 1.13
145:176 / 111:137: 1.14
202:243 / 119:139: 1.06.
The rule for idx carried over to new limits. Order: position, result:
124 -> 2.629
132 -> 2.726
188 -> 2.974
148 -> 2.889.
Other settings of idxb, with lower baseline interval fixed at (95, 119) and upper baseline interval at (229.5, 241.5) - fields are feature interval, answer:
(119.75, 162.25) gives -1.1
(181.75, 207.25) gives -0.9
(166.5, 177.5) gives -0.1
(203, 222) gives 0.3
